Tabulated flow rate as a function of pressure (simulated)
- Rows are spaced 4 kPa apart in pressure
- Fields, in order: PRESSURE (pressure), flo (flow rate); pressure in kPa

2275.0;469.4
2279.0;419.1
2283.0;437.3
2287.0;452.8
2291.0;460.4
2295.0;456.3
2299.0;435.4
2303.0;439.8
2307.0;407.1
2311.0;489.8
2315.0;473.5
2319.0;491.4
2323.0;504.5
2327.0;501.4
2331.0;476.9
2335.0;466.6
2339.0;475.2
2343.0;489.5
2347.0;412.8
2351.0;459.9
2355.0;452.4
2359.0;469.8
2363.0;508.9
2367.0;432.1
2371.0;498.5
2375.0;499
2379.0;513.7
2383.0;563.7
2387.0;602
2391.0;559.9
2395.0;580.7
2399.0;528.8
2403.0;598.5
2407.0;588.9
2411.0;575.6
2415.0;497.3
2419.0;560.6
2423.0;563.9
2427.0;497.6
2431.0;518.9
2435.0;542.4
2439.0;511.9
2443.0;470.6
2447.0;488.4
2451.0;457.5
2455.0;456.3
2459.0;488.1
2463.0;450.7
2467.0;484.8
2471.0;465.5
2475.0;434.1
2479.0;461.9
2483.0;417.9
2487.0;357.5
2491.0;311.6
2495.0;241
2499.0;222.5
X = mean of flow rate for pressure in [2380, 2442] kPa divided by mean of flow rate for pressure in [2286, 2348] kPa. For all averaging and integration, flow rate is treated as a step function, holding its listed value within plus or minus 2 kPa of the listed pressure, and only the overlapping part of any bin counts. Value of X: 1.18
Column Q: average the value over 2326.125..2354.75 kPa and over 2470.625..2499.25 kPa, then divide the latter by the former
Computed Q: 0.8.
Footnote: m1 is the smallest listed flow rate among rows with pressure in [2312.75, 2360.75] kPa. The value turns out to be 412.8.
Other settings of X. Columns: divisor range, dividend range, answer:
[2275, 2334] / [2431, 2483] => 1.03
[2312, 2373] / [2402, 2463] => 1.09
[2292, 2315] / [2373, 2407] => 1.24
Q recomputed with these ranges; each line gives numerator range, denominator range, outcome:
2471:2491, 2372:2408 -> 0.74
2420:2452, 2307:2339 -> 1.06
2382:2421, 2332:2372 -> 1.21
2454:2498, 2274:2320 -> 0.91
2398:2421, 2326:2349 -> 1.19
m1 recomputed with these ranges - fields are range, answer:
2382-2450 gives 470.6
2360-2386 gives 432.1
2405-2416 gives 497.3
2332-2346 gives 466.6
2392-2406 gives 528.8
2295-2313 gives 407.1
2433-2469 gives 450.7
